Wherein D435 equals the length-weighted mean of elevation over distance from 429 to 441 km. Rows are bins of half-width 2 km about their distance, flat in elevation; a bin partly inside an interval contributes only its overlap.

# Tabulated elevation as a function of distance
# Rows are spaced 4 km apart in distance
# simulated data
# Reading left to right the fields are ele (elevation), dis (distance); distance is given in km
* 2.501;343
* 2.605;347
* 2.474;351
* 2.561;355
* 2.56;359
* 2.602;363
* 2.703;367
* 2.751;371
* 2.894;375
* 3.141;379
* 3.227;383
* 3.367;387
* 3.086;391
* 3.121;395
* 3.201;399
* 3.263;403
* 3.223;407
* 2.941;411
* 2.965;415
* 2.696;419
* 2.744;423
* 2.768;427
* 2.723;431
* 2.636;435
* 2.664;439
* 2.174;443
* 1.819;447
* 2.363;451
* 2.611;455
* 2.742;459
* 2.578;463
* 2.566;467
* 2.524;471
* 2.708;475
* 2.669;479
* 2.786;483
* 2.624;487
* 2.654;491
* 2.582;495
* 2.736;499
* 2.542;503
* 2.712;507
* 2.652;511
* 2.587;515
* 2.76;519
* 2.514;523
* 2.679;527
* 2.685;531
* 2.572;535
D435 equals 2.67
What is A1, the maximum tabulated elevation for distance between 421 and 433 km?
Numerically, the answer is 2.768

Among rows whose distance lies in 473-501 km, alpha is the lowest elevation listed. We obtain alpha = 2.582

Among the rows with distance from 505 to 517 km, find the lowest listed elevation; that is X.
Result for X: 2.587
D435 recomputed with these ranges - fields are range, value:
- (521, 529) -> 2.6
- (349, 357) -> 2.52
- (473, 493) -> 2.69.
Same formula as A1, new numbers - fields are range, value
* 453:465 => 2.742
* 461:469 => 2.578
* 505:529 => 2.76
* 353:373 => 2.751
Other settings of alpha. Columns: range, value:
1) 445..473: 1.819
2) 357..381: 2.56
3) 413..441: 2.636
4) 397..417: 2.941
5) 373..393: 2.894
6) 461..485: 2.524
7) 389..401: 3.086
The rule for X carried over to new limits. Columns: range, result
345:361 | 2.474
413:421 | 2.696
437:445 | 2.174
